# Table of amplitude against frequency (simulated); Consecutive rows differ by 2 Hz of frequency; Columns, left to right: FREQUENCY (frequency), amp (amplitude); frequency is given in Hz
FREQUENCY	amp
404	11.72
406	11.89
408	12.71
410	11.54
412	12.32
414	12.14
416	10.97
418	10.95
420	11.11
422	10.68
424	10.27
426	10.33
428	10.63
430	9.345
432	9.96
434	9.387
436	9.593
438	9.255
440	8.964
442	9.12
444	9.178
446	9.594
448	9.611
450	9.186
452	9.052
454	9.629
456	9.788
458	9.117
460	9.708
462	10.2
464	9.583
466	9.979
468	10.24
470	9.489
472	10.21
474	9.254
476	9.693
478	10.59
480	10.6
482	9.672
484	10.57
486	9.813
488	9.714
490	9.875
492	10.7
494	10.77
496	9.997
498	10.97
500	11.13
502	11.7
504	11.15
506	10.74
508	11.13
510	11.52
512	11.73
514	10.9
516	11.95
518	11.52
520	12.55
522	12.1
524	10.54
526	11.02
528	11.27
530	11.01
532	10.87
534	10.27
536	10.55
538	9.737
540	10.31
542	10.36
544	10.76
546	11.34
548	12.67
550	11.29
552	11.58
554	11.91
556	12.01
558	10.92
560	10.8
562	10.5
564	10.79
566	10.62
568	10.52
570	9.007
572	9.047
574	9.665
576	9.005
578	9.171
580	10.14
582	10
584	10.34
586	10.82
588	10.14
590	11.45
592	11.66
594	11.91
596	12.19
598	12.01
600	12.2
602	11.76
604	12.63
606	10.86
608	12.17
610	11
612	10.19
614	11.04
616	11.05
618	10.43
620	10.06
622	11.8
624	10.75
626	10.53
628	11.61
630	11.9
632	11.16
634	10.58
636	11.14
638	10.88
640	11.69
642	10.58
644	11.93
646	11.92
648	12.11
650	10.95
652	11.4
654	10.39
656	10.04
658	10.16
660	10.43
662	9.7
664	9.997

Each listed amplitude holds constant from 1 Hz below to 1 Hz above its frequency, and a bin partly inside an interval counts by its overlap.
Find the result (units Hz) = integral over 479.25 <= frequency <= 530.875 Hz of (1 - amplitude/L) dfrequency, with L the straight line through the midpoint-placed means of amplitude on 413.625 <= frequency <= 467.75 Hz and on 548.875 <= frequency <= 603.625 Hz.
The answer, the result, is -3.1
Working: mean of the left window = 9.88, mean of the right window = 10.8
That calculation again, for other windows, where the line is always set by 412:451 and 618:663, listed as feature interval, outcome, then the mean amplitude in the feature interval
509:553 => -2.8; 11.2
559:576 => 1.0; 10.1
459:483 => 0.7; 9.93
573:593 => 0.9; 10.2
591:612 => -1.9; 11.8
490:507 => -0.8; 10.8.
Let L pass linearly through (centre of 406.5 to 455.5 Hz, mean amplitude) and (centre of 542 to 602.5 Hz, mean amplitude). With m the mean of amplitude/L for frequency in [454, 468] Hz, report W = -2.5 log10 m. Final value 0.066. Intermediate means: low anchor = 10.2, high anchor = 10.9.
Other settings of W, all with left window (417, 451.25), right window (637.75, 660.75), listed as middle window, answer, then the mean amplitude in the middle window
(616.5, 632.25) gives -0.011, 11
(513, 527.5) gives -0.118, 11.5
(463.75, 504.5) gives -0.017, 10.3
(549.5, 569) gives -0.055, 11.1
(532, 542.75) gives 0.012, 10.3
